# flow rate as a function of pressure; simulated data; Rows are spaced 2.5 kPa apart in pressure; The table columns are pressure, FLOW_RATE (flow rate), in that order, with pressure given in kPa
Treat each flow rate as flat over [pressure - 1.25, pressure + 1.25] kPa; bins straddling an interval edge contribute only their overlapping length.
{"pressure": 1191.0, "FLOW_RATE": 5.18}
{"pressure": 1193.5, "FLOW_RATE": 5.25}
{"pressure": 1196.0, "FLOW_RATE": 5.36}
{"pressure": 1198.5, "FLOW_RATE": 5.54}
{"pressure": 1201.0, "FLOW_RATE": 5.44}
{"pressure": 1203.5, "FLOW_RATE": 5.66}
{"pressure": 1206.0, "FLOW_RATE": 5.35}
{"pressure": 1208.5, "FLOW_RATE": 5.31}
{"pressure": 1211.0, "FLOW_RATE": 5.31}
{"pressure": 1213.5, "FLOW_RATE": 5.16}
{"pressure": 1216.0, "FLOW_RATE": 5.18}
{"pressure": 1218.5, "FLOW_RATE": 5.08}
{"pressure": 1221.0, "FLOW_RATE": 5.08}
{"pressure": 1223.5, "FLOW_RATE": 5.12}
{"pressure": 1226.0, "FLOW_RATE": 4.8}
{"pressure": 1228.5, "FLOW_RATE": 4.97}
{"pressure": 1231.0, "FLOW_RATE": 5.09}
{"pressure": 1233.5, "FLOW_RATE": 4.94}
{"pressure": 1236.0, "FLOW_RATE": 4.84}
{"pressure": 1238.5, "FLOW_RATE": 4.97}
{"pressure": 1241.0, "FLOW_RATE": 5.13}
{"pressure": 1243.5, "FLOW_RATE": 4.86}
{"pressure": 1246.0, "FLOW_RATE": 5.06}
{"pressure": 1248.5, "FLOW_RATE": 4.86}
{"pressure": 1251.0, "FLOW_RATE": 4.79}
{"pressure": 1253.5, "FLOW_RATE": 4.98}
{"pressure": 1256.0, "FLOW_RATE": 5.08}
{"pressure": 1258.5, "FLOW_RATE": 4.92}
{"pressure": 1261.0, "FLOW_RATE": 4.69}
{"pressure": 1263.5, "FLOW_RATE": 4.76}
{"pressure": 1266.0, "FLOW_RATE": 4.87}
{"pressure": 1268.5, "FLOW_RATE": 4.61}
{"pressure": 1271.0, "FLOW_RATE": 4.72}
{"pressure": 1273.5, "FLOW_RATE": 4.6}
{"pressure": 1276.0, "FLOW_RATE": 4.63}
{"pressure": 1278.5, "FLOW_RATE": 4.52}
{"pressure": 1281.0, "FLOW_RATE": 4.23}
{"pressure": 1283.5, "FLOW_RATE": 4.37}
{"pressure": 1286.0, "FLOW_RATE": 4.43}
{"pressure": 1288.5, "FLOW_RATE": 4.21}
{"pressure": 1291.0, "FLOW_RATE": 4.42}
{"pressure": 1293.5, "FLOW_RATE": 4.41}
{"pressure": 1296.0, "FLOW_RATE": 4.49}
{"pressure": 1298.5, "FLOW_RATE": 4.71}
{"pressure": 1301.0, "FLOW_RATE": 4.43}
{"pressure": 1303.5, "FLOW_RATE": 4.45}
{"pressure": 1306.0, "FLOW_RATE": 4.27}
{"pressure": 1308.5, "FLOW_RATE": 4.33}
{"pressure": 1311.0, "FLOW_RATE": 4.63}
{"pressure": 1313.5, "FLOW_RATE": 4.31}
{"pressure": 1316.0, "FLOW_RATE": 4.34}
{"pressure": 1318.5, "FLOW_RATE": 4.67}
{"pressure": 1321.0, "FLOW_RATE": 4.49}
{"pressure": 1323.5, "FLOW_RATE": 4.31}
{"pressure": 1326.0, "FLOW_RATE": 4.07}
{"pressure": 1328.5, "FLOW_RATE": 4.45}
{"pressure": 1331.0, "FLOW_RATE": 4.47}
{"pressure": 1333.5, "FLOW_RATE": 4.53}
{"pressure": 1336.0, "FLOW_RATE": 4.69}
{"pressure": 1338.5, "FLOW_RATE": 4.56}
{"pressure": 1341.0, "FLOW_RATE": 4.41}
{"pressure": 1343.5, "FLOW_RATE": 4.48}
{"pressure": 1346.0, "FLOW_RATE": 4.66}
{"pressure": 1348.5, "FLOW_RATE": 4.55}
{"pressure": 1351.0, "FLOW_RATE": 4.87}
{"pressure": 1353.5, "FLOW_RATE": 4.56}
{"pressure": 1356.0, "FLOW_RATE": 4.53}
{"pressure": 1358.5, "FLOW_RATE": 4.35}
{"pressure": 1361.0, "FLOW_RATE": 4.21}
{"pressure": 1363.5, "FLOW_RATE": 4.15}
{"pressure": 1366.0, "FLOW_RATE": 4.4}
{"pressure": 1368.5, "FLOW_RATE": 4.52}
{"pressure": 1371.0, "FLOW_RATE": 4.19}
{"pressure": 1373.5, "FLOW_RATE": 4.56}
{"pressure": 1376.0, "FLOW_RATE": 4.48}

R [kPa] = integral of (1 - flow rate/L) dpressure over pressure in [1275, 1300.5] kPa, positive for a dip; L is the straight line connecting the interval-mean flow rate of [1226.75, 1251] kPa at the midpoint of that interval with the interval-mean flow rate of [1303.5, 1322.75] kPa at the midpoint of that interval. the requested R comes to 0.9 kPa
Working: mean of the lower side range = 4.96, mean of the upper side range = 4.43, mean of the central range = 4.44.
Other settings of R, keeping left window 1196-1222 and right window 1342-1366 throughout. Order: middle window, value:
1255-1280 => 1.2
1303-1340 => 1.8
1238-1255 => 0.5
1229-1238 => 0.4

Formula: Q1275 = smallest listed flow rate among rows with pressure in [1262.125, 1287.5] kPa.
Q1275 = 4.23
